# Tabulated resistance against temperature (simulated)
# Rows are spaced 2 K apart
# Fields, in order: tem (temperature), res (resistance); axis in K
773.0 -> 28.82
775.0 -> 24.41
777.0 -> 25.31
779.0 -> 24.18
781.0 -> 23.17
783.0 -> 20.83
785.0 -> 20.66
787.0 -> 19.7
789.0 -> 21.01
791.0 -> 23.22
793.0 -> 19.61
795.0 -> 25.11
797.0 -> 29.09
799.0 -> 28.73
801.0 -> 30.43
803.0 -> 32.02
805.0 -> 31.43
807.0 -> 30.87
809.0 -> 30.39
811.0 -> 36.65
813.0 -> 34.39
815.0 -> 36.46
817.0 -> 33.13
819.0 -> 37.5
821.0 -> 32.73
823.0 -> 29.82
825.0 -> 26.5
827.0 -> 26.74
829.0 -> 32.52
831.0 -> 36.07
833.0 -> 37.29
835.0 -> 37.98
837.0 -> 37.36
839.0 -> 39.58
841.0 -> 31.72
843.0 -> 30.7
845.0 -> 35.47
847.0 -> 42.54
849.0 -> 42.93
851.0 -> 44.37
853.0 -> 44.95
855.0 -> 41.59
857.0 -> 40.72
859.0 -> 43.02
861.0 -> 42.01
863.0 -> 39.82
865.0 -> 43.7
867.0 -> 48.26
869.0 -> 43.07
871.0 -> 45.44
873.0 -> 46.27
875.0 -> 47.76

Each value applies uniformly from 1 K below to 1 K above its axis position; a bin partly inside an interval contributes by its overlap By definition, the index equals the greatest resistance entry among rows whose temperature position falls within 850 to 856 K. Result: 44.95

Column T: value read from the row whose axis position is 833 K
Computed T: 37.29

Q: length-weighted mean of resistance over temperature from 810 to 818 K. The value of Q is 35.2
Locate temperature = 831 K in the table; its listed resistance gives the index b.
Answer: 36.07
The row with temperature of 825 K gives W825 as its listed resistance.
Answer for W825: 26.5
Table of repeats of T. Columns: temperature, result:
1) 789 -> 21.01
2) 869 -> 43.07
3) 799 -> 28.73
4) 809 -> 30.39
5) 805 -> 31.43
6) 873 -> 46.27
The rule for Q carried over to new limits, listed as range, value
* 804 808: 31.1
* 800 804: 31.2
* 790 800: 25.2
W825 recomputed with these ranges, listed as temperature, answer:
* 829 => 32.52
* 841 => 31.72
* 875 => 47.76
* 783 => 20.83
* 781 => 23.17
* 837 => 37.36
